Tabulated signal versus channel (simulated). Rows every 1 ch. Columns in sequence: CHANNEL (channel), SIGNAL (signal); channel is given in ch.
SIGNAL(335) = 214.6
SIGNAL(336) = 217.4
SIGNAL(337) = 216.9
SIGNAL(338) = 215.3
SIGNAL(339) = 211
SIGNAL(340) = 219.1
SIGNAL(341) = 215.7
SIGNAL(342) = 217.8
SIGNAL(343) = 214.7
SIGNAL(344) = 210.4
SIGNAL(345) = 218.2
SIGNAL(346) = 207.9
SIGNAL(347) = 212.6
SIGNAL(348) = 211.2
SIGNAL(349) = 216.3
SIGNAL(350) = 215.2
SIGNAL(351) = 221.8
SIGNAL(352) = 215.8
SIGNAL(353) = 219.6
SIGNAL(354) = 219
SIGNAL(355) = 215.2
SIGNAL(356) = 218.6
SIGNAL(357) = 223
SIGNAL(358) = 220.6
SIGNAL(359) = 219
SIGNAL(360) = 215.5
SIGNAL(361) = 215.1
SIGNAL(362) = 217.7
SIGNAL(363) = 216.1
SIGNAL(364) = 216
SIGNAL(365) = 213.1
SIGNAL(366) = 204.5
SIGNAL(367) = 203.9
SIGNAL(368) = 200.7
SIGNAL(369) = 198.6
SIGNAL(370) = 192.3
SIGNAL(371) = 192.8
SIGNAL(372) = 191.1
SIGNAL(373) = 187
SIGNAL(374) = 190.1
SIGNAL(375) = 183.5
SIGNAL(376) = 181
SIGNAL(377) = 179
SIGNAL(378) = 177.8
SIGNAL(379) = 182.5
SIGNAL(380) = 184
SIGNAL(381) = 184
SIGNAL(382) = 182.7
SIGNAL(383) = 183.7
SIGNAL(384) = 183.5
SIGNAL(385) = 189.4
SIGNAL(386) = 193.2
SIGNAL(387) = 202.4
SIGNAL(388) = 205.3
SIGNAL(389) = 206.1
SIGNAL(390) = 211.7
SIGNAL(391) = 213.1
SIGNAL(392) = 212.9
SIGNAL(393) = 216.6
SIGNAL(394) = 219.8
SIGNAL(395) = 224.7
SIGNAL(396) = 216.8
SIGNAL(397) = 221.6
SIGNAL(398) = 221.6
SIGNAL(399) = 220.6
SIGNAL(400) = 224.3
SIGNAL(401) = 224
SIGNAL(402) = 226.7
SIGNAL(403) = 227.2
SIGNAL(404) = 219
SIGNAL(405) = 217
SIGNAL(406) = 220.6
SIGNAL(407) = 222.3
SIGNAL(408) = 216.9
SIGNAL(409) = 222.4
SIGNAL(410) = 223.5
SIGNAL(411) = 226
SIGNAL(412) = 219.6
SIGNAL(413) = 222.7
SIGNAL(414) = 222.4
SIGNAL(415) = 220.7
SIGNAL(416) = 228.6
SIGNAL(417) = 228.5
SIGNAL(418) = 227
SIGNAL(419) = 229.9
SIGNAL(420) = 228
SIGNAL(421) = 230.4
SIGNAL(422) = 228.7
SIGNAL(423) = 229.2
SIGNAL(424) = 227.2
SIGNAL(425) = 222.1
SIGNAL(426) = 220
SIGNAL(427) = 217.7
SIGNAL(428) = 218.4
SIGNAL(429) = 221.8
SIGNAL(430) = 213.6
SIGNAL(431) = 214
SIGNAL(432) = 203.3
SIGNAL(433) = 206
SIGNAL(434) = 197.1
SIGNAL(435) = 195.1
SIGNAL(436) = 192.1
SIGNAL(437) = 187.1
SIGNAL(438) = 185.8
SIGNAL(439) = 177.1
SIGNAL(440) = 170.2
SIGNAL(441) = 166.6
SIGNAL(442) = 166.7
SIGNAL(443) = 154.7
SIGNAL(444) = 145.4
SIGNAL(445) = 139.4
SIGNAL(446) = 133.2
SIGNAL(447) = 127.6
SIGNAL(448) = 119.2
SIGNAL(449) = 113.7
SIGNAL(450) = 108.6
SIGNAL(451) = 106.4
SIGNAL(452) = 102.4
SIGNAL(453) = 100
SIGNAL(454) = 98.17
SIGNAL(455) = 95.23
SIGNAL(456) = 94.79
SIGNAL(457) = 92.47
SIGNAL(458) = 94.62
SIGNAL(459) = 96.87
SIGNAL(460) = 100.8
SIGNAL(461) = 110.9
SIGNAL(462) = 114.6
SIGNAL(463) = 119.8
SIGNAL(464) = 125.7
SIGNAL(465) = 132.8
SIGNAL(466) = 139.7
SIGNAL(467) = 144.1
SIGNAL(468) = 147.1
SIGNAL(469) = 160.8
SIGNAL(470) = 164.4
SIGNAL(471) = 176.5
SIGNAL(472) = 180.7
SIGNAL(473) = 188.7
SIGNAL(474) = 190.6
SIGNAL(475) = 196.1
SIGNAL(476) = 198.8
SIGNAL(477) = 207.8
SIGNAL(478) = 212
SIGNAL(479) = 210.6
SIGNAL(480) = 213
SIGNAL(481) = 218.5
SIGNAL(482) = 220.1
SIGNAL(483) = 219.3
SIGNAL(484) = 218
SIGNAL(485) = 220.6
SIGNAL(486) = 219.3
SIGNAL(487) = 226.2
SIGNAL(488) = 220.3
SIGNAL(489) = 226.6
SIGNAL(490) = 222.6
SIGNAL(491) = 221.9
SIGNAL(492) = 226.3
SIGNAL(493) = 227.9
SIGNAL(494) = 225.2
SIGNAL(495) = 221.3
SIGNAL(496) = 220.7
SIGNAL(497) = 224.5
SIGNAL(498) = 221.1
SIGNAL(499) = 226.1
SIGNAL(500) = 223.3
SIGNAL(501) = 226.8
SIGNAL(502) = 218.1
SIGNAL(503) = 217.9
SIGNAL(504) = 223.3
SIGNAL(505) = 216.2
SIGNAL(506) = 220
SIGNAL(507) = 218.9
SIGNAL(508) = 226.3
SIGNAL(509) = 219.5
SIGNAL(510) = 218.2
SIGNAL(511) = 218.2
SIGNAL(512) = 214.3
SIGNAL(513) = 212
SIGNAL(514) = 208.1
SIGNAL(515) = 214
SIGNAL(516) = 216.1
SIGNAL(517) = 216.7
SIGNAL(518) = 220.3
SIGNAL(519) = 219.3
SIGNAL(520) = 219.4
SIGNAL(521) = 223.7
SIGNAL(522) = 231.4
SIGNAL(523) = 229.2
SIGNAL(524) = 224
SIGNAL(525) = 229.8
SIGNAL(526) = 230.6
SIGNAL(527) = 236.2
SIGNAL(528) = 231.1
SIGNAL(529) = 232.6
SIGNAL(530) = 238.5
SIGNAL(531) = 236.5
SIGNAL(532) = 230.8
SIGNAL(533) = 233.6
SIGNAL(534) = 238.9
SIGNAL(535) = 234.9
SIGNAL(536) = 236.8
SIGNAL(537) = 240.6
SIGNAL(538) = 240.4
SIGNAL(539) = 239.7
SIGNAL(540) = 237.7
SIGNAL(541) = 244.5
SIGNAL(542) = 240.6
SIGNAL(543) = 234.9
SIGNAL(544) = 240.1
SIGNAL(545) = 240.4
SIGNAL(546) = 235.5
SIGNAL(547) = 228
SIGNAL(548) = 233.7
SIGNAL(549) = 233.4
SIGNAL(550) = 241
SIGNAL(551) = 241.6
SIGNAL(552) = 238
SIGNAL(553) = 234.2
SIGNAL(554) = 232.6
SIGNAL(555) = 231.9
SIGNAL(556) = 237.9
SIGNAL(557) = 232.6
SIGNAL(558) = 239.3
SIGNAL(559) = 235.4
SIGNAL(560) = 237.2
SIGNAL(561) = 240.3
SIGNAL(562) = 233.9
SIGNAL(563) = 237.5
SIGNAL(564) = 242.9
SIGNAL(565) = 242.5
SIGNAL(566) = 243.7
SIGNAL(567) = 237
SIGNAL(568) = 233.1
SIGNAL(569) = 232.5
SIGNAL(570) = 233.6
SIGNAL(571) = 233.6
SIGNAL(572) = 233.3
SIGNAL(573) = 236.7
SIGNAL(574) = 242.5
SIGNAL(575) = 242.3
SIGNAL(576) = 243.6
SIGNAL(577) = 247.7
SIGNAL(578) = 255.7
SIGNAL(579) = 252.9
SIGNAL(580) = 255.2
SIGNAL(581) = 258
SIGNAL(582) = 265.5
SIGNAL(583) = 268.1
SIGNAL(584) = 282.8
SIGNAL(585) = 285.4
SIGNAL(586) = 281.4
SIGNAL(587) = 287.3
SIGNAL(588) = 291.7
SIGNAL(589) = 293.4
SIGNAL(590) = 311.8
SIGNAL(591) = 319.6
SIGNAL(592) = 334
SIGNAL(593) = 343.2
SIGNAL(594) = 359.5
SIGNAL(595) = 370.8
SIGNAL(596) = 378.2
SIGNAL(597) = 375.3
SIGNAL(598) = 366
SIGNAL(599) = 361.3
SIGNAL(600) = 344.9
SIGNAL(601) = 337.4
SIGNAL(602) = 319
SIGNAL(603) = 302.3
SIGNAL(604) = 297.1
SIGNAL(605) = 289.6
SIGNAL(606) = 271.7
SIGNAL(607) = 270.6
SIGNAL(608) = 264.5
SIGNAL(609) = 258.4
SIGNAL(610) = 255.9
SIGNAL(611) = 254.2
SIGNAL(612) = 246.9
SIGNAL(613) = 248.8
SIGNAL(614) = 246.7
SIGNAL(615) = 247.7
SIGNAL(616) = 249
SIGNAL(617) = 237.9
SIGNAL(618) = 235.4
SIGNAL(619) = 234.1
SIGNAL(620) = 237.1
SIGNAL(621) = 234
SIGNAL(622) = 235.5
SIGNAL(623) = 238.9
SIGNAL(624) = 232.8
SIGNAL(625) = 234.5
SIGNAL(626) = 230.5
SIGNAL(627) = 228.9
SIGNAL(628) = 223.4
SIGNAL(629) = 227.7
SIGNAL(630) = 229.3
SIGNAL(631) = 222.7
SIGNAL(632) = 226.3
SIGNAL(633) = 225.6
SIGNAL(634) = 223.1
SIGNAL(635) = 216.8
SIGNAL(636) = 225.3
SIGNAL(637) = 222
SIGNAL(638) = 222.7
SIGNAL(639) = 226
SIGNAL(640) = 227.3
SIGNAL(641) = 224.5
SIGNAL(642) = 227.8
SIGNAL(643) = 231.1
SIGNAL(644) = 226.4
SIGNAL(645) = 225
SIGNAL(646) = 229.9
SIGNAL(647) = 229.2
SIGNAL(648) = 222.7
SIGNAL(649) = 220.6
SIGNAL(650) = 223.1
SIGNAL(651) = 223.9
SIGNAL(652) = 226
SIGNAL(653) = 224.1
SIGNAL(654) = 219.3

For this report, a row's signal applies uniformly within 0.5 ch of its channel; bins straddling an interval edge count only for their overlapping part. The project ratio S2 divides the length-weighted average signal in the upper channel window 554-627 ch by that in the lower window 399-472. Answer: 1.5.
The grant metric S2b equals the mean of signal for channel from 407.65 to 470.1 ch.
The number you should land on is 171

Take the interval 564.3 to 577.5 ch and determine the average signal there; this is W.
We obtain 239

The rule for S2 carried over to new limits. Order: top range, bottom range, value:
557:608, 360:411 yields 1.36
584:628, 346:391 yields 1.40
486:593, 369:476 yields 1.30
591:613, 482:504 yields 1.41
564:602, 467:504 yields 1.37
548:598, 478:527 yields 1.20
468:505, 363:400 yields 1.06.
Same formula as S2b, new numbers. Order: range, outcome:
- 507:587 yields 237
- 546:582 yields 240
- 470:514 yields 215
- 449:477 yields 134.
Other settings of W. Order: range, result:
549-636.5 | 261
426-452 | 171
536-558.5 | 237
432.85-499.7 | 171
